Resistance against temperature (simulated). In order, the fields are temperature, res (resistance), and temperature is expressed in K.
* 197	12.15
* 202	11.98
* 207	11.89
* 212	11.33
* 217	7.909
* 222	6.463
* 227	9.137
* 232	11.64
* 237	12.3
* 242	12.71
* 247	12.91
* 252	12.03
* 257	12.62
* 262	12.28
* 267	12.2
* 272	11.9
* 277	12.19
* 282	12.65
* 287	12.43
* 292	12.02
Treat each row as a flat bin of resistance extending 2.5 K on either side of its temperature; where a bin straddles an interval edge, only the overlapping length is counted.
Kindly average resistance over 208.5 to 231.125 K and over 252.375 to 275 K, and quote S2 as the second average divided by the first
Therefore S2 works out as 1.35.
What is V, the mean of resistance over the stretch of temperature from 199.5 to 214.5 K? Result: 11.7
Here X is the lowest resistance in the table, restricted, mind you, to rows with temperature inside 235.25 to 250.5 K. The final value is 12.3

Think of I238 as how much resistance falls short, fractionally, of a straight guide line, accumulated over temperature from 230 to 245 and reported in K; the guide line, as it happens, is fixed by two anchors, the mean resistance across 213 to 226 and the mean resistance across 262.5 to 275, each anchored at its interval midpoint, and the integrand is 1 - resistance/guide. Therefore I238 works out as -4.5 K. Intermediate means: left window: 7.89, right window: 12.1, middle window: 12.3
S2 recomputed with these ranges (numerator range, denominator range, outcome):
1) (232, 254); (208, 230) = 1.38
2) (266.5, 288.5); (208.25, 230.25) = 1.37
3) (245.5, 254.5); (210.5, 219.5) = 1.32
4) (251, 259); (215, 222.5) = 1.69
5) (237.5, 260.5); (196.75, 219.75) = 1.15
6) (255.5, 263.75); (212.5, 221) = 1.47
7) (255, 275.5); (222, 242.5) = 1.14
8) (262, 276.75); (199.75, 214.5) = 1.03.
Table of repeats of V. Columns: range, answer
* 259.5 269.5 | 12.2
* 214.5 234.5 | 8.79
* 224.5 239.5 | 11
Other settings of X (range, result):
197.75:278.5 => 6.463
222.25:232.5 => 9.137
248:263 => 12.03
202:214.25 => 11.33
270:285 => 11.9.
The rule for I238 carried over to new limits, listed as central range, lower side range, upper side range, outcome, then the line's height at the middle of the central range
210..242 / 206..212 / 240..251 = 5.7 K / 12.1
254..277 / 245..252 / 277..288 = 0.5 K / 12.5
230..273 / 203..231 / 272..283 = -4.7 K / 11.1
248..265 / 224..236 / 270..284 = -1.3 K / 11.5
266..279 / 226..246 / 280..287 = 0.3 K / 12.4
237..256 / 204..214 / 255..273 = -0.7 K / 12.1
